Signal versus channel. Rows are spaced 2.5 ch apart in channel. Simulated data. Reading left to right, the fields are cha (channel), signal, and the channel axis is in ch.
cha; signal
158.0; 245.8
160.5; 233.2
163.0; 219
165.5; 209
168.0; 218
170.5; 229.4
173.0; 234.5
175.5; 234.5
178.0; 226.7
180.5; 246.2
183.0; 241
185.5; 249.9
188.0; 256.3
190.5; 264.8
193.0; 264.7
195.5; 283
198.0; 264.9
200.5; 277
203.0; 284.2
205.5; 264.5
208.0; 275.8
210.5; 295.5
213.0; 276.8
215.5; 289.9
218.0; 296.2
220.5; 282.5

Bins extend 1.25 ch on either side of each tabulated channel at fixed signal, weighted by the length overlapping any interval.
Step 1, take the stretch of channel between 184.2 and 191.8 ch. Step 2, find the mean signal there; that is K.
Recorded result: 257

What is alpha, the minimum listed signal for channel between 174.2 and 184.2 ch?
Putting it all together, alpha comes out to 226.7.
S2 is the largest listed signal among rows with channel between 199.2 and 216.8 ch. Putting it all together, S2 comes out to 295.5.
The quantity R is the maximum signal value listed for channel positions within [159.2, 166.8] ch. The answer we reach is 233.2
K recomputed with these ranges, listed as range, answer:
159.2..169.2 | 220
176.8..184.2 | 238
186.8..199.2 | 267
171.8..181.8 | 236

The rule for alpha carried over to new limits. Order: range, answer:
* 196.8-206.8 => 264.5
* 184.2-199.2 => 249.9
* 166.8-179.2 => 218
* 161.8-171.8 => 209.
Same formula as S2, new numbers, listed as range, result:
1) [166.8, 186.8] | 249.9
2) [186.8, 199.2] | 283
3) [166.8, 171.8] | 229.4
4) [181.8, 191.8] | 264.8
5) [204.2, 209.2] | 275.8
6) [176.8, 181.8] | 246.2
